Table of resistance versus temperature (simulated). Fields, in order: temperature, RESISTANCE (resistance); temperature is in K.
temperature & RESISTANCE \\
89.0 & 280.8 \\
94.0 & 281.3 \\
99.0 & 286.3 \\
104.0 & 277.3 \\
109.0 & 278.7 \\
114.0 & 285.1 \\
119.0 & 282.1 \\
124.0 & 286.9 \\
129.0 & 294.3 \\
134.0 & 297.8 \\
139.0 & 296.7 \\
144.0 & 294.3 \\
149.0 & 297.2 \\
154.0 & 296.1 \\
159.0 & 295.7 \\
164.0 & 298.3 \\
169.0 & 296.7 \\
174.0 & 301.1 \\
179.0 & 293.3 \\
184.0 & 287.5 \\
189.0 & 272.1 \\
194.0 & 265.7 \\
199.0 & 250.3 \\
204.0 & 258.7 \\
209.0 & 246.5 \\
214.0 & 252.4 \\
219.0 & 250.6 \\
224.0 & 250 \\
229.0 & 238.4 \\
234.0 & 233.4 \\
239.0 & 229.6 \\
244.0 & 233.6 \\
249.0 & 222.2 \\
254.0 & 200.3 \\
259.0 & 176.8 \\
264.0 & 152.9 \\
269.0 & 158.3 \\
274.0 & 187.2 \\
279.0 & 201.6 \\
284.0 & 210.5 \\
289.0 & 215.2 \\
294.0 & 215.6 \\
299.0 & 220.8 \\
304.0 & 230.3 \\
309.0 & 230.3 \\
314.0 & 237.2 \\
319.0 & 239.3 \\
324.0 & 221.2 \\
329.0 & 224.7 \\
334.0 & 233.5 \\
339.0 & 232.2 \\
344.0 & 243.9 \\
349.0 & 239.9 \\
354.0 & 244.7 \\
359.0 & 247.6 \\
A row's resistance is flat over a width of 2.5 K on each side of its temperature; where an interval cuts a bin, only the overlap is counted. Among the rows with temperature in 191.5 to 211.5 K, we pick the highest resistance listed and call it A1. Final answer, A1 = 265.7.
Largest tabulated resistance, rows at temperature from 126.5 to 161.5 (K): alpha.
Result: 297.8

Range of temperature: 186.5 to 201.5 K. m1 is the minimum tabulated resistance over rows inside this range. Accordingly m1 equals 250.3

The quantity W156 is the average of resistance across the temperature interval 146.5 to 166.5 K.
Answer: 297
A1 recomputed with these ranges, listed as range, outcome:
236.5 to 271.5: 233.6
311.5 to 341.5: 239.3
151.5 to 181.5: 301.1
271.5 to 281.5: 201.6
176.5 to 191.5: 293.3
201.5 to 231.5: 258.7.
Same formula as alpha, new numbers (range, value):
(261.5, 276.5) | 187.2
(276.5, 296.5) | 215.6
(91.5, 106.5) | 286.3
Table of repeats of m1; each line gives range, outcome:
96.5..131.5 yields 277.3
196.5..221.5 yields 246.5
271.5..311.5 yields 187.2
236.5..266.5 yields 152.9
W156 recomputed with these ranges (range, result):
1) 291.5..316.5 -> 227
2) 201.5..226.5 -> 252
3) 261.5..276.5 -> 166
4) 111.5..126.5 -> 285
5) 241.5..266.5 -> 197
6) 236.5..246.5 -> 232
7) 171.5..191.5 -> 288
